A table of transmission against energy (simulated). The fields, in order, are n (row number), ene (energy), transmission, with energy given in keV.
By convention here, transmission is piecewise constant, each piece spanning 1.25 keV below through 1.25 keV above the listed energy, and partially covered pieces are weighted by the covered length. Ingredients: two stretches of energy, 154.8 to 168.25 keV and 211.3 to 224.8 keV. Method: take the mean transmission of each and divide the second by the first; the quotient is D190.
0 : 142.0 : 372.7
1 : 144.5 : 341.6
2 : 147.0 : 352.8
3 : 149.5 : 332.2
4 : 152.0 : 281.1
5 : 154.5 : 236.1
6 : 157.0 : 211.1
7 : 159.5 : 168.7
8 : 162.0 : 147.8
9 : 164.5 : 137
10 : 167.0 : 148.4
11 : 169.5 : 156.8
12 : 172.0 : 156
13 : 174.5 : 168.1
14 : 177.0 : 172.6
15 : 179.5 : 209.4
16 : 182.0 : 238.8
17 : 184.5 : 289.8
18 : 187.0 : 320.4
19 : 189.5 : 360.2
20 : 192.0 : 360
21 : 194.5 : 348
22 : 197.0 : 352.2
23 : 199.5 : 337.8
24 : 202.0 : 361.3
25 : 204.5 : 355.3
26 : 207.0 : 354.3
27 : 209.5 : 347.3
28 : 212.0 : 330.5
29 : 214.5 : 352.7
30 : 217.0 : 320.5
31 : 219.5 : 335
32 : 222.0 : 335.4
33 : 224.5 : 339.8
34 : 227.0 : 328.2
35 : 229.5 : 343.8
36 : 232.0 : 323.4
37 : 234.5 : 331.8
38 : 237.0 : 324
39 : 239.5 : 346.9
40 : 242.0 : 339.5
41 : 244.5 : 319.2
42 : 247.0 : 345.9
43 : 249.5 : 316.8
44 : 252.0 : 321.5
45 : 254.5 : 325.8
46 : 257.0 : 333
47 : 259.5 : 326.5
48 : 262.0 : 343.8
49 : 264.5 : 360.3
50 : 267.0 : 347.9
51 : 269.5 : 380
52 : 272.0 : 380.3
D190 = 2.0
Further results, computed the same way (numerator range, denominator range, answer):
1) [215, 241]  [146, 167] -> 1.47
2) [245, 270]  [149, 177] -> 1.78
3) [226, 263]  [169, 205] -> 1.18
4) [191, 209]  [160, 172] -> 2.35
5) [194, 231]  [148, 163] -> 1.47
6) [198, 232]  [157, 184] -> 1.94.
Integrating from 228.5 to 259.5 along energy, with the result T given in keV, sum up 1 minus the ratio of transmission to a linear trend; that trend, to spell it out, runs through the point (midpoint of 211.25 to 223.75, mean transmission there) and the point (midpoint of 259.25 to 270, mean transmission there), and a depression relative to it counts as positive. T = 1.3 keV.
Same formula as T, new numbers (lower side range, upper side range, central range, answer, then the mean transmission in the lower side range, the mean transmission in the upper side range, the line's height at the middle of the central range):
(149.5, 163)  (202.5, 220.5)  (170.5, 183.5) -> 3.8 keV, 222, 343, 267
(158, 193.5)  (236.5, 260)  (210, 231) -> -3.6 keV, 218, 330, 287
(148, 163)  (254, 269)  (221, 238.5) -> -1.3 keV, 233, 342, 310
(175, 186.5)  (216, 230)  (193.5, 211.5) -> -4.3 keV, 230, 333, 283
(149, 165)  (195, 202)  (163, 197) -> 6.5 keV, 215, 348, 289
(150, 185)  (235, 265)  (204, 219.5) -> -4.2 keV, 195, 333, 269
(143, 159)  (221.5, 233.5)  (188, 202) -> -1.7 keV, 288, 334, 314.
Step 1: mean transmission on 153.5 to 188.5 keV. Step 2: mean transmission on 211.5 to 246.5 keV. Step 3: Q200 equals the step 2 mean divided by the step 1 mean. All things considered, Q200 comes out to 1.69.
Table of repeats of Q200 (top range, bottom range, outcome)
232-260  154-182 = 1.88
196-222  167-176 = 2.16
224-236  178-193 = 1.13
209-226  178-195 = 1.12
